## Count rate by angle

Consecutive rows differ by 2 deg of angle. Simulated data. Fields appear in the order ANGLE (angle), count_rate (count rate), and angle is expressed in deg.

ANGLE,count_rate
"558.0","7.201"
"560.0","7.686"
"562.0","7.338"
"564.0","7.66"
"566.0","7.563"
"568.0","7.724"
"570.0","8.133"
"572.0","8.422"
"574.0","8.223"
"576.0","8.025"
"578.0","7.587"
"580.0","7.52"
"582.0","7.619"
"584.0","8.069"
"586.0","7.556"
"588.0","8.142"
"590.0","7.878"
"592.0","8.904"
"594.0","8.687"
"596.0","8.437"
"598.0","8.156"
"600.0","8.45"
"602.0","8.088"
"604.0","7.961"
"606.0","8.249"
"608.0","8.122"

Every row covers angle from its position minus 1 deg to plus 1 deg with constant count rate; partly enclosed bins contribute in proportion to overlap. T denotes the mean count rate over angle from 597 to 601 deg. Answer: 8.3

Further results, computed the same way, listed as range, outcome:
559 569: 7.59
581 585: 7.84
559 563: 7.51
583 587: 7.81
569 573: 8.28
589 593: 8.39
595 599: 8.3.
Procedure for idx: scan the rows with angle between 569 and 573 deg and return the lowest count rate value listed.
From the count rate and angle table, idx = 8.133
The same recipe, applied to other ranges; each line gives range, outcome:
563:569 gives 7.563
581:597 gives 7.556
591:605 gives 7.961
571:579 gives 7.587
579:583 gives 7.52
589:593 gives 7.878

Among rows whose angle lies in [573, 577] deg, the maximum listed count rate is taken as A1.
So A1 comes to 8.223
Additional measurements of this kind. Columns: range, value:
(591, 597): 8.904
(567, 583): 8.422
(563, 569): 7.724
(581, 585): 8.069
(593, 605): 8.687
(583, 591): 8.142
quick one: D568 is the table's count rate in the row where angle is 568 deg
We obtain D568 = 7.724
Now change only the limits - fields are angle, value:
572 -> 8.422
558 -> 7.201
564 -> 7.66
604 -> 7.961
